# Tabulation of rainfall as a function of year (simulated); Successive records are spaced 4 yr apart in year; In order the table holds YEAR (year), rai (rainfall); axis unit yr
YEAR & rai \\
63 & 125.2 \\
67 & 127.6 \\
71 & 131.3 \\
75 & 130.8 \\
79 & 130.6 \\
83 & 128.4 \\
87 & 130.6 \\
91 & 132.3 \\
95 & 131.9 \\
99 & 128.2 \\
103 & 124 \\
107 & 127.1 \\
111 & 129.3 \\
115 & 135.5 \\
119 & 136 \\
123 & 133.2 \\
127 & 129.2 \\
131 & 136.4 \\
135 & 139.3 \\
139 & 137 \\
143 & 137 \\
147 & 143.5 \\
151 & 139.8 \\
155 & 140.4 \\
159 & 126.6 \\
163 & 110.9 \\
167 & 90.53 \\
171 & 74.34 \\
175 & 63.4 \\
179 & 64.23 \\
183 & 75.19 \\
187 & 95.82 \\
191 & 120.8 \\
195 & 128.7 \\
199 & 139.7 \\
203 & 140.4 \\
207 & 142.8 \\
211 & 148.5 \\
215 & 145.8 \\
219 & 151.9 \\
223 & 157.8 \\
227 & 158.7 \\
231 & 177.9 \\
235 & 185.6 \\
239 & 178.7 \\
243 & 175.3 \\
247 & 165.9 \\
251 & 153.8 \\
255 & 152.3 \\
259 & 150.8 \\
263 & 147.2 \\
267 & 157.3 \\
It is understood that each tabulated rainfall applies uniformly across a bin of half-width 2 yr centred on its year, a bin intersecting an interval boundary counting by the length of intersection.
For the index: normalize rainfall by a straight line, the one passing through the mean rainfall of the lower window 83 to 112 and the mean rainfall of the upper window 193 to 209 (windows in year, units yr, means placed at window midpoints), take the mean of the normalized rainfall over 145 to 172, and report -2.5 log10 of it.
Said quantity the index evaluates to 0.124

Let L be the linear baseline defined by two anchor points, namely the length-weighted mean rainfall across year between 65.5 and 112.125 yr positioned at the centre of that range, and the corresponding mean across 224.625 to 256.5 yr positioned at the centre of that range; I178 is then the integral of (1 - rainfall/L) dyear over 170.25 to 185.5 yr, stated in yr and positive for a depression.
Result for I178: 8.3 yr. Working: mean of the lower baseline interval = 129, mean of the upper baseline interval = 169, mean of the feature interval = 69.7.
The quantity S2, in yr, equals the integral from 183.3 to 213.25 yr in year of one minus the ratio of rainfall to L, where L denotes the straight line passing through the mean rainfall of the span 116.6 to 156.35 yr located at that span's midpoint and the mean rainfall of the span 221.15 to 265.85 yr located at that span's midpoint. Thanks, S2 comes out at 4.9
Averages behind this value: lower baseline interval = 137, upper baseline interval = 164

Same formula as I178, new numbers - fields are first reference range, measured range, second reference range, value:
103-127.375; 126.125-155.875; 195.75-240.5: -0.13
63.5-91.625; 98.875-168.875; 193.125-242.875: 4.81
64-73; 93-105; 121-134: 0.30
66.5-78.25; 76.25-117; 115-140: 0.80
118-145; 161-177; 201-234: 6.53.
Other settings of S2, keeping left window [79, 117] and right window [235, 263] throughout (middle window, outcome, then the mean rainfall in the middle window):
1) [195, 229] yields 1.78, 147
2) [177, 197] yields 7.06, 96.9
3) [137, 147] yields 0.09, 138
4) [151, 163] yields 1.01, 131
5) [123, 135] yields 0.24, 134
